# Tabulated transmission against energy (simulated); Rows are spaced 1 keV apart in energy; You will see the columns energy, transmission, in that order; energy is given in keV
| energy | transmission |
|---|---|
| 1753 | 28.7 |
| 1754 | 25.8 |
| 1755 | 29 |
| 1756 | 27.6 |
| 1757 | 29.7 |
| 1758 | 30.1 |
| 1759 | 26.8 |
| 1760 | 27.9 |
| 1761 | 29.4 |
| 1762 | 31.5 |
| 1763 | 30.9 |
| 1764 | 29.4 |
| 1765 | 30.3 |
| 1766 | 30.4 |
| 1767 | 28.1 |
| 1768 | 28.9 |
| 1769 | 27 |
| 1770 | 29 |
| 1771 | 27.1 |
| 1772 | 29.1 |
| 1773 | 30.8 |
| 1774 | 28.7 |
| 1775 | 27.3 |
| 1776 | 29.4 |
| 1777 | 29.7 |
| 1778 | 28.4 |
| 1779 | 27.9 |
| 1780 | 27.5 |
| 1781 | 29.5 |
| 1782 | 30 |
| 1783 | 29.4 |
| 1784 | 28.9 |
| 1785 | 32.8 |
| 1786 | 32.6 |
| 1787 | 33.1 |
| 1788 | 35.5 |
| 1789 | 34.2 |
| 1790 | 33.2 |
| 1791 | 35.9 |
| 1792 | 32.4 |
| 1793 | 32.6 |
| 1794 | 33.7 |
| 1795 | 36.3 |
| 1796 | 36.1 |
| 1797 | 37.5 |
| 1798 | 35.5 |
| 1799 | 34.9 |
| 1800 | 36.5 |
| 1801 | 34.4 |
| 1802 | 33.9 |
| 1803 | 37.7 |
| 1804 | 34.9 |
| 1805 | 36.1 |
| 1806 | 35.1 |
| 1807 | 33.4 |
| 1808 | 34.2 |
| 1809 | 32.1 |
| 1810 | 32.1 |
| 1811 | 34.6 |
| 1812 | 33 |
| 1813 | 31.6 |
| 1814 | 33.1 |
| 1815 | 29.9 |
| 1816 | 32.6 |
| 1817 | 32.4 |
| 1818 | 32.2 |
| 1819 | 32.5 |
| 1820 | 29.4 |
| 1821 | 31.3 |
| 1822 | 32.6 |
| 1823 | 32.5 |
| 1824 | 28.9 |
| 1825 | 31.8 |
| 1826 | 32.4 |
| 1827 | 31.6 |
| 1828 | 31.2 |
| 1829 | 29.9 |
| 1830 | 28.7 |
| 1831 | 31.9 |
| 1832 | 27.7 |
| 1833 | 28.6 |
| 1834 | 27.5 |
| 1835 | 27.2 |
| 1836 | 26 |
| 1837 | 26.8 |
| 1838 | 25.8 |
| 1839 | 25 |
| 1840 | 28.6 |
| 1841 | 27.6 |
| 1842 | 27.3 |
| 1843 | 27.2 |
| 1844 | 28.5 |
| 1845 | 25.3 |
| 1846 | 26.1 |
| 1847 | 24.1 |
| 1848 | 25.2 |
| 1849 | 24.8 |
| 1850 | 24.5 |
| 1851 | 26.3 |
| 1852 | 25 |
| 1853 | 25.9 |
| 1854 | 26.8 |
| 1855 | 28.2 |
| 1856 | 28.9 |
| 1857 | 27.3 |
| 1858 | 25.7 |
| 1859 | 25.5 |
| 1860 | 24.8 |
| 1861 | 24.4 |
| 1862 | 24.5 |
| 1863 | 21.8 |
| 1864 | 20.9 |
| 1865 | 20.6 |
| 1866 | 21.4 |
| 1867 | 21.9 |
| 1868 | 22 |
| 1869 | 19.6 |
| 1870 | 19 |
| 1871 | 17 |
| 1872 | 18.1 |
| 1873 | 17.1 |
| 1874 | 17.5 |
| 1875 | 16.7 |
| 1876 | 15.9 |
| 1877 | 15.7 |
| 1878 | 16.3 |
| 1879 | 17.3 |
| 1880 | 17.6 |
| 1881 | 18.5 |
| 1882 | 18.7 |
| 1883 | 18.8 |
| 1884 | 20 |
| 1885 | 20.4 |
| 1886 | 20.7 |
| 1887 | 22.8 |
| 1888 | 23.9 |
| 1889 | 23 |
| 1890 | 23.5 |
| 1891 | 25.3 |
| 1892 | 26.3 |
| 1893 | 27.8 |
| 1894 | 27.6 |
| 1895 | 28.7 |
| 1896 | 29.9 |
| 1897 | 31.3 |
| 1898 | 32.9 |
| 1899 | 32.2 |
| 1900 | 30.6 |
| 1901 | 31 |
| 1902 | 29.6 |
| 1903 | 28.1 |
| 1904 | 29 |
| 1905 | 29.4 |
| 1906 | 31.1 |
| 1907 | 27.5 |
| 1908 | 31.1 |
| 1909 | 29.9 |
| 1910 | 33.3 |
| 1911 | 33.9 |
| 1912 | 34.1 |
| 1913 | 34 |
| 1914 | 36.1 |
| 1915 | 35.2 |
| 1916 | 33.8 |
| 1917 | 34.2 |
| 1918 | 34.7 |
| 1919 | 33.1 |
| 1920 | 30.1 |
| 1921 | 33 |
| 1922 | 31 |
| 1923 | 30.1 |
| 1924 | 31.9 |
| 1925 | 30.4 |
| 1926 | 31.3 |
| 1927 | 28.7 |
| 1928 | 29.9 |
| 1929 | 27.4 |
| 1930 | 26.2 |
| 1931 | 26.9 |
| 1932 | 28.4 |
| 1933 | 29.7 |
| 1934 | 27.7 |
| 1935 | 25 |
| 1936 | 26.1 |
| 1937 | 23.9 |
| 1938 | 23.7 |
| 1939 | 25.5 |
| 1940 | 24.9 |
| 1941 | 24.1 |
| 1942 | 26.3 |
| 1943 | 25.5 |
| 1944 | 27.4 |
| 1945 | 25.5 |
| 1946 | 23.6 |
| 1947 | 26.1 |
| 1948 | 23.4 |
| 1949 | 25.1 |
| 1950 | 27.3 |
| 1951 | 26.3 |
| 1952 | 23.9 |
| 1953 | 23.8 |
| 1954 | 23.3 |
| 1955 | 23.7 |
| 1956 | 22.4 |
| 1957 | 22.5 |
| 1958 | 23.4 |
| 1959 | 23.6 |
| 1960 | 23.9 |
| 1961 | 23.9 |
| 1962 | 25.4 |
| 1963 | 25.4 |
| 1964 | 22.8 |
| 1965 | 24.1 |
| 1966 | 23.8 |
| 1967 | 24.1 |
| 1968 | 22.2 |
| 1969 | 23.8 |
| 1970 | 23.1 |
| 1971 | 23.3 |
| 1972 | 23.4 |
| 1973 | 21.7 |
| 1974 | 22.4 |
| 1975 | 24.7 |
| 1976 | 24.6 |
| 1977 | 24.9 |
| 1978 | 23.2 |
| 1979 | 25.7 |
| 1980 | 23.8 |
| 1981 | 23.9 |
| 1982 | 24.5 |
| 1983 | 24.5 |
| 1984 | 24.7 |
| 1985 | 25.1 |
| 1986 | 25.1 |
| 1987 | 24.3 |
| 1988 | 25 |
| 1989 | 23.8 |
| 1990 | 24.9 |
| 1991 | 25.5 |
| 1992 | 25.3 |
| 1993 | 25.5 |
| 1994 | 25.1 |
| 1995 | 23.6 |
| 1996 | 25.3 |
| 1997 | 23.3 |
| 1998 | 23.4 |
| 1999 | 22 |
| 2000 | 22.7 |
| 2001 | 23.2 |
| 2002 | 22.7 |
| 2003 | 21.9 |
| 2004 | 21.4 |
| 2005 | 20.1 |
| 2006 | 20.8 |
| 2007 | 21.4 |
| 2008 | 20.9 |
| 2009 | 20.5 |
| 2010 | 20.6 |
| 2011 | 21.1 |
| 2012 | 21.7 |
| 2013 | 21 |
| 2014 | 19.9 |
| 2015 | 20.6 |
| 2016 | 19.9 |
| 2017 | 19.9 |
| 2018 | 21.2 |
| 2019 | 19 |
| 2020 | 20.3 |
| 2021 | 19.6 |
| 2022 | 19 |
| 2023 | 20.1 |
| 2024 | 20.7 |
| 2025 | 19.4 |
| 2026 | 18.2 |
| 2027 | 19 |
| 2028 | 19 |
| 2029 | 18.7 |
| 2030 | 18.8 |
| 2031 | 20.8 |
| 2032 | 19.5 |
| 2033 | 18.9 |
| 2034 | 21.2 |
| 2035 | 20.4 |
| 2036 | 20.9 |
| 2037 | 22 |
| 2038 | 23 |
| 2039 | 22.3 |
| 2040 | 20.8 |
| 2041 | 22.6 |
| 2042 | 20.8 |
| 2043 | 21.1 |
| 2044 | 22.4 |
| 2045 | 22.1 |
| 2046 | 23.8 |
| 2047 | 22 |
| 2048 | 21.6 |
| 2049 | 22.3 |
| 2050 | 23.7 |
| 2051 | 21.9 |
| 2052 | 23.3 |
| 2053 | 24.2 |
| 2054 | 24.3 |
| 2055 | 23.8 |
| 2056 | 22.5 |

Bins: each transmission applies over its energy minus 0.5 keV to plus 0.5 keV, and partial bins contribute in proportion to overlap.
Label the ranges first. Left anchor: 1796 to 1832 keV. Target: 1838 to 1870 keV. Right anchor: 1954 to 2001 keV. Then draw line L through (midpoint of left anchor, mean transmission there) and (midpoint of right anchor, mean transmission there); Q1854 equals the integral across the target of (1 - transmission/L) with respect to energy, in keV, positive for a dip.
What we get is 6.0 keV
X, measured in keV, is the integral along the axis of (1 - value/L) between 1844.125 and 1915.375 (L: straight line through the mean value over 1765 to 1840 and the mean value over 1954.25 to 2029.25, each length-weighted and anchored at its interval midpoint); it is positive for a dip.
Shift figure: 6.81 keV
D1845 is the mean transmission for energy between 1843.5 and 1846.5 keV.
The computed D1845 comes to 26.6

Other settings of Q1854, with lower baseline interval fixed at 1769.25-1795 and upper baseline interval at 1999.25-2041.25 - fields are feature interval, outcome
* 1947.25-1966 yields -0.6 keV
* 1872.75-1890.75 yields 4.9 keV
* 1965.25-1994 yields -2.4 keV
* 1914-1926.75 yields -3.9 keV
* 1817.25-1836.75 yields -0.9 keV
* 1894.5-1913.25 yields -3.9 keV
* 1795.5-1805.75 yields -1.9 keV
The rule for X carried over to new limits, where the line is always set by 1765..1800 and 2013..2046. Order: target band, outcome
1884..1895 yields 1.0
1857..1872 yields 3.0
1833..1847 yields 1.0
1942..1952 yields -0.6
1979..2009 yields -2.1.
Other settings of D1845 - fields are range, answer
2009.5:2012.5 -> 21.1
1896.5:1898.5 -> 32.1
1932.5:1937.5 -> 26.5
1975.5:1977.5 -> 24.8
